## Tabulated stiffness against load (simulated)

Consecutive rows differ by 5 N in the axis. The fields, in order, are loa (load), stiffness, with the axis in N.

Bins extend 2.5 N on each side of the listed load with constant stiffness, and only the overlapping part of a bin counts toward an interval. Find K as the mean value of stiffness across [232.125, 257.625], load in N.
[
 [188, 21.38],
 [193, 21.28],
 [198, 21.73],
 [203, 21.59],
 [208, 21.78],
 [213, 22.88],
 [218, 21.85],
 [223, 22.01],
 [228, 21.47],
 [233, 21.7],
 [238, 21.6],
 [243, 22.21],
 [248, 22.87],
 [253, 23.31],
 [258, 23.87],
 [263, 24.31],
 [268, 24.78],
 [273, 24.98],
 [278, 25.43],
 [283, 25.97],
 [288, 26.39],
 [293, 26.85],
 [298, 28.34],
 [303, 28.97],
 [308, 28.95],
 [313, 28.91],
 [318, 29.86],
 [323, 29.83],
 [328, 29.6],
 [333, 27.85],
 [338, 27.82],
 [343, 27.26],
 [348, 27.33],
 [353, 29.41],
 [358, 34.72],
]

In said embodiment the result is 22.5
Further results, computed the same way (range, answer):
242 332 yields 26.5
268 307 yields 26.7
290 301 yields 27.6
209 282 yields 23.1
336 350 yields 27.5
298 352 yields 28.6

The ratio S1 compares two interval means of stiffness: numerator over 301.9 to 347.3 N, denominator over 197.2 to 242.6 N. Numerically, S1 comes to 1.3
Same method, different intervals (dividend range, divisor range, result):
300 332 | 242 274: 1.23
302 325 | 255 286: 1.18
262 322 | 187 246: 1.24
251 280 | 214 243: 1.12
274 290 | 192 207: 1.20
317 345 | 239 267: 1.23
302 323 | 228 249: 1.33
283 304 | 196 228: 1.25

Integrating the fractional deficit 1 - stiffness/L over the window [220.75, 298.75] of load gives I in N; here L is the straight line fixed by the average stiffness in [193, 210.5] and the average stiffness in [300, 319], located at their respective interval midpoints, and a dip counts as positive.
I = 4.98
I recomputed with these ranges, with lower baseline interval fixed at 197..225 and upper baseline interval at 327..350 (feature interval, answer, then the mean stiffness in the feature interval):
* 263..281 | -0.1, 25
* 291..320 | -2.5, 28.7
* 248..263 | 0.3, 23.6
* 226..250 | 1.3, 22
